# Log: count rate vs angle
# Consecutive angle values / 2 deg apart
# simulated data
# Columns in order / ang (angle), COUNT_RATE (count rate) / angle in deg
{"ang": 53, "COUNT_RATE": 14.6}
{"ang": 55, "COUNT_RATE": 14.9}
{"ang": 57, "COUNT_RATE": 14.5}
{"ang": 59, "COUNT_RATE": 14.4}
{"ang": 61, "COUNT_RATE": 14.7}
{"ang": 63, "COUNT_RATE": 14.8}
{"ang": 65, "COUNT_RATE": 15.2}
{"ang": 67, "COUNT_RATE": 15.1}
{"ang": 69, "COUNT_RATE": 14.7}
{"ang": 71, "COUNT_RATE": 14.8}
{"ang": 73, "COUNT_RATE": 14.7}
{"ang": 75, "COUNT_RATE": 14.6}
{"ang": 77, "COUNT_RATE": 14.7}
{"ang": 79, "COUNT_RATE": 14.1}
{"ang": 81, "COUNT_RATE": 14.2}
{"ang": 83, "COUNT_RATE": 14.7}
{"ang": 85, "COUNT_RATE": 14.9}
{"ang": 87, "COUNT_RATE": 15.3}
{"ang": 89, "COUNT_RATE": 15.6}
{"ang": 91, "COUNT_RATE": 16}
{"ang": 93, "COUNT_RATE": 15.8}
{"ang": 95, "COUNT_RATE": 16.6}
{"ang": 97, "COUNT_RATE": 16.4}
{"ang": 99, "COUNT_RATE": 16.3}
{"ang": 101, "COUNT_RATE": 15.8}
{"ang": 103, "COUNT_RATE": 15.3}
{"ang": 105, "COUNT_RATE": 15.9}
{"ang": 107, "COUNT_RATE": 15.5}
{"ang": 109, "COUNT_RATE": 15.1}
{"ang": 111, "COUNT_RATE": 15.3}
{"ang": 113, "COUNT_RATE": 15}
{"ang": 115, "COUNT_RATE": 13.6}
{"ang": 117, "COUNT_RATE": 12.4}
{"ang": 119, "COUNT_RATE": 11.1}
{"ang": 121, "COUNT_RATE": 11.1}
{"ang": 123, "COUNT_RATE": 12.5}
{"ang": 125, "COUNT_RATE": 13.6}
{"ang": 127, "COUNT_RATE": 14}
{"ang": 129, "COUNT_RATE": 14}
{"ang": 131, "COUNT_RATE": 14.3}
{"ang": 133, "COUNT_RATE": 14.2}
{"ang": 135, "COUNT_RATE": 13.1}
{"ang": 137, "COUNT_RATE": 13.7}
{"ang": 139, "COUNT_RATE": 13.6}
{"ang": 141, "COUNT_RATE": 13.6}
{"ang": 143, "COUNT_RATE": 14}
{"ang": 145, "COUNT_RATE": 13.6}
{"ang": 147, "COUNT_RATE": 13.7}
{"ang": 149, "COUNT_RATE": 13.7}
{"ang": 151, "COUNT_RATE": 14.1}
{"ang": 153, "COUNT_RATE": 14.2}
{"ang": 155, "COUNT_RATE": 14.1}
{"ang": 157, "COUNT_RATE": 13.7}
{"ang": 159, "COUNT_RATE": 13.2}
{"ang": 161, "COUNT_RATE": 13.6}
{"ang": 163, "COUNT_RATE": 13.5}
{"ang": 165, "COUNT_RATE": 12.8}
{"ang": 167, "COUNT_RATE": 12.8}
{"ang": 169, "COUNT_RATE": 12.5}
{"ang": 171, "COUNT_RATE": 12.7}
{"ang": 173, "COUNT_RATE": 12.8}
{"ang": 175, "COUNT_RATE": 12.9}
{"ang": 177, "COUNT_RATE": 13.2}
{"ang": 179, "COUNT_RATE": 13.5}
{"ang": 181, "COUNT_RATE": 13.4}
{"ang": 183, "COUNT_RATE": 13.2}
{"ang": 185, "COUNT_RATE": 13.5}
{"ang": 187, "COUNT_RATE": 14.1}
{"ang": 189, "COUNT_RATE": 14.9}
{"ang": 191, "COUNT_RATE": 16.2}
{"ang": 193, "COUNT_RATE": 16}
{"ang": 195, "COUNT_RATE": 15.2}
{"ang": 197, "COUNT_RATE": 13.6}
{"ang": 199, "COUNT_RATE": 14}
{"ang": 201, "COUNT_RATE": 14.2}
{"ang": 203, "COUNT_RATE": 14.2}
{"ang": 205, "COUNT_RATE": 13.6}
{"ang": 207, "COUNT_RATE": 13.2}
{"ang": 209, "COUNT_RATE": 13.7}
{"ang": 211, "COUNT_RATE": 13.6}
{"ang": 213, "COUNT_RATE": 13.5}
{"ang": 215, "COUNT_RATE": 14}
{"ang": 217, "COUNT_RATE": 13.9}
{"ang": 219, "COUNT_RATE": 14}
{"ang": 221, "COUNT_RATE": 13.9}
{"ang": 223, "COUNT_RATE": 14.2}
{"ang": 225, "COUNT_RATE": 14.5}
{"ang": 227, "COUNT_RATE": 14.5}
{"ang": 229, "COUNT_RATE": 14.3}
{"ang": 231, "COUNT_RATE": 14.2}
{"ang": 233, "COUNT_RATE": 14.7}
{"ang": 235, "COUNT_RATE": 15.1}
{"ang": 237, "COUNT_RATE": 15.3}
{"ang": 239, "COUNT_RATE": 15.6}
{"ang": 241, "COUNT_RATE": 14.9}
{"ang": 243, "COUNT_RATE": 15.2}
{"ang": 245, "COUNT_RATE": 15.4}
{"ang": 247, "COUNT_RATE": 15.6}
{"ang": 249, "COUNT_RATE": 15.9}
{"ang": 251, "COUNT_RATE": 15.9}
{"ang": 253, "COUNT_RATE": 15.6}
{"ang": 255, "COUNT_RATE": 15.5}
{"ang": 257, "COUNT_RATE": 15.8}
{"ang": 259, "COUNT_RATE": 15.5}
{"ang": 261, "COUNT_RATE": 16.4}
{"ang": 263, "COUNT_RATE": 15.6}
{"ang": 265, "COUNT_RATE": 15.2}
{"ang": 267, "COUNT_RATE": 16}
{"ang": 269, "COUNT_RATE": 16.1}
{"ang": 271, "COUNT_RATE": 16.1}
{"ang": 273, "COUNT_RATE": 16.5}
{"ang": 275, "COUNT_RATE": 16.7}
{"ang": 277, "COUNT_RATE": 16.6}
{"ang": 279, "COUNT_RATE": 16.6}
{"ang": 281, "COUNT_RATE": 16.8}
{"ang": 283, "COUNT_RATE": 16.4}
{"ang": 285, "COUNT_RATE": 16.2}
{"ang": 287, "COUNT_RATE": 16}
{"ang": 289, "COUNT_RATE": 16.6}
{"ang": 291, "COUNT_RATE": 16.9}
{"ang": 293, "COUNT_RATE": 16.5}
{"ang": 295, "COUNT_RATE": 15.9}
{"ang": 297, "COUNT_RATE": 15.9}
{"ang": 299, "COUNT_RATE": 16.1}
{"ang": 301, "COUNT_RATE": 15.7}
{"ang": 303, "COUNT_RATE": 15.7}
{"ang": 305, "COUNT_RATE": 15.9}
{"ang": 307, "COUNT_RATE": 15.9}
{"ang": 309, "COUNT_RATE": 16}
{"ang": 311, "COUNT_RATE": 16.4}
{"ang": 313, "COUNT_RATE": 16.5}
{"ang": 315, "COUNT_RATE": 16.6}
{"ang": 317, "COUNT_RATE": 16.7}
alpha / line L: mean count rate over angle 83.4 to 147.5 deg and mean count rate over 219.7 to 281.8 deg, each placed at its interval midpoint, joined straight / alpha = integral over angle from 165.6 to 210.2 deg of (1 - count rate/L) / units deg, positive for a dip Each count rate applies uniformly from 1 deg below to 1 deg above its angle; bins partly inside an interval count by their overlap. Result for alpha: 3.6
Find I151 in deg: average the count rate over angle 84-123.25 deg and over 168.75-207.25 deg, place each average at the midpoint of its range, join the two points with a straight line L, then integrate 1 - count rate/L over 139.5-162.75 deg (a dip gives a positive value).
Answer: 0.9 deg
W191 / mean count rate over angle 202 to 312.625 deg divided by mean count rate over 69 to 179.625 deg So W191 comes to 1.1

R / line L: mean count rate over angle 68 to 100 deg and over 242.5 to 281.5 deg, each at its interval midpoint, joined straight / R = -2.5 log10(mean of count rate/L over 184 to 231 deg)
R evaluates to 0.11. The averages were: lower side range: 15.2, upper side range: 15.9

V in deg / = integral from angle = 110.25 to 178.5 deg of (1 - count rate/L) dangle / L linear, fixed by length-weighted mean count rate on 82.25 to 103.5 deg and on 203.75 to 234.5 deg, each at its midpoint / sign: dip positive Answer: 7.3 deg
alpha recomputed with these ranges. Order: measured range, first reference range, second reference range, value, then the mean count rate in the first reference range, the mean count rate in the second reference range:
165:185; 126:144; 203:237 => 1.4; 13.8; 14.1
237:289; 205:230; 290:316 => -2.8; 13.9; 16.2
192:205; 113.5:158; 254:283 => 0.2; 13.5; 16.1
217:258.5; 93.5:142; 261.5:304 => 1.8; 14.3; 16.2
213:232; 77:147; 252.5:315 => 1.7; 14.4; 16.1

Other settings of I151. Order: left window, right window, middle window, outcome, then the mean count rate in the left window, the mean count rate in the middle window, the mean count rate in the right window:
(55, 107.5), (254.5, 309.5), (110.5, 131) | 2.80 deg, 15.2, 13.3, 16.1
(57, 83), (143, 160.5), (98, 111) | -1.21 deg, 14.7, 15.6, 13.8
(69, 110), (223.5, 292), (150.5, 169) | 2.37 deg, 15.3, 13.5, 15.7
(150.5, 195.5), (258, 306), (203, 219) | 0.96 deg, 13.7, 13.7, 16.2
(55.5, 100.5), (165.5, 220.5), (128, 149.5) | 0.94 deg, 15.1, 13.8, 13.8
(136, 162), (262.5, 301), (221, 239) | 0.77 deg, 13.8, 14.6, 16.2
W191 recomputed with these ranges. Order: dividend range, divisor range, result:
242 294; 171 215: 1.16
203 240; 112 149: 1.06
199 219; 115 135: 1.06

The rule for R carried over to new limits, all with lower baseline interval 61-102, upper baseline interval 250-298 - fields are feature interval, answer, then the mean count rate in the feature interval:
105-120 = 0.090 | 14.1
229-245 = 0.069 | 15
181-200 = 0.091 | 14.5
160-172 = 0.200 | 13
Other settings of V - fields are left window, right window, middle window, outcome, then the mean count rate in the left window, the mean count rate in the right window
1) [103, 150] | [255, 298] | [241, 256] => 0.2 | 13.8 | 16.2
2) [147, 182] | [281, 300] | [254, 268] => -0.1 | 13.3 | 16.3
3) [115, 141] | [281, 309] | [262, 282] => -0.6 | 13.2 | 16.1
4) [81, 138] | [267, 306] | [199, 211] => 1.3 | 14.5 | 16.3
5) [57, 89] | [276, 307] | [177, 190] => 1.5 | 14.7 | 16.2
